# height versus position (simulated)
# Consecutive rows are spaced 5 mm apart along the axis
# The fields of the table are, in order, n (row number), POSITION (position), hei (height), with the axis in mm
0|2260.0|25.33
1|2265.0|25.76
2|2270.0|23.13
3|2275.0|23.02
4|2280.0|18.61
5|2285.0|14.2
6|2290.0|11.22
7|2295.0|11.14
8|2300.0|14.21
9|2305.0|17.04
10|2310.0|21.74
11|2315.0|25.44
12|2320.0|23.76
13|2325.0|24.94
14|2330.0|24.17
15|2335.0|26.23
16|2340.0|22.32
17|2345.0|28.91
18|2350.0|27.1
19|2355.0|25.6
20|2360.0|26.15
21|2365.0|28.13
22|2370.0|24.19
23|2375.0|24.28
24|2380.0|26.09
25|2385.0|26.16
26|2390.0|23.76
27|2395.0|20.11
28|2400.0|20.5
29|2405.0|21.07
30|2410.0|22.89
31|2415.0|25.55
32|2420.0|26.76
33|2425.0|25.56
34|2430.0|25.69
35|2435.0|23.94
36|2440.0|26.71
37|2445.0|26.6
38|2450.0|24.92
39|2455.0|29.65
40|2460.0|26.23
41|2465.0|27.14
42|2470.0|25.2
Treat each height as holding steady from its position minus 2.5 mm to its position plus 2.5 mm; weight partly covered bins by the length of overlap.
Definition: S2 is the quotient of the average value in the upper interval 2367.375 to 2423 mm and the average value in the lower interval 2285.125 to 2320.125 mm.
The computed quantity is 1.39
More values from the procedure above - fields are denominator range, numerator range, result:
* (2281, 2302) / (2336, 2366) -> 2.01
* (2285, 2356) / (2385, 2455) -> 1.14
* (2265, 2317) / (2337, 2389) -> 1.41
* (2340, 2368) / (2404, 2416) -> 0.87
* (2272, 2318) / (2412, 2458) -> 1.49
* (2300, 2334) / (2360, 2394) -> 1.13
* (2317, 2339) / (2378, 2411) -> 0.93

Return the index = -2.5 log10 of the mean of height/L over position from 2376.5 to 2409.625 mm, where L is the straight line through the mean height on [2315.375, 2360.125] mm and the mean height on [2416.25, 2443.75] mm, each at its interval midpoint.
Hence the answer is 0.118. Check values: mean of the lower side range 25.4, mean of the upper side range 25.8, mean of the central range 23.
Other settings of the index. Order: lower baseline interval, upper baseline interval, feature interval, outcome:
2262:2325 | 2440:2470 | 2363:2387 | -0.12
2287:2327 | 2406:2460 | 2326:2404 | -0.15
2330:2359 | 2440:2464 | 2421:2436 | 0.05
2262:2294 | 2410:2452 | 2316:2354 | -0.18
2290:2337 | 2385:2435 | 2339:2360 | -0.21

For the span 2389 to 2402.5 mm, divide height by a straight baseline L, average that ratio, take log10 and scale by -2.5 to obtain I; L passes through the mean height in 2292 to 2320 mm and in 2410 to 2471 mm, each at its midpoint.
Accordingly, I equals 0.11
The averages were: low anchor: 18.3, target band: 21.2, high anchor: 26.1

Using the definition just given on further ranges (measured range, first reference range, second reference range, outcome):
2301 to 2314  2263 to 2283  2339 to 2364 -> 0.23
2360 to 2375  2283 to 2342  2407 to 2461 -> -0.15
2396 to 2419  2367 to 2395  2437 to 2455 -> 0.12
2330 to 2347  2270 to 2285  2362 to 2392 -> -0.09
